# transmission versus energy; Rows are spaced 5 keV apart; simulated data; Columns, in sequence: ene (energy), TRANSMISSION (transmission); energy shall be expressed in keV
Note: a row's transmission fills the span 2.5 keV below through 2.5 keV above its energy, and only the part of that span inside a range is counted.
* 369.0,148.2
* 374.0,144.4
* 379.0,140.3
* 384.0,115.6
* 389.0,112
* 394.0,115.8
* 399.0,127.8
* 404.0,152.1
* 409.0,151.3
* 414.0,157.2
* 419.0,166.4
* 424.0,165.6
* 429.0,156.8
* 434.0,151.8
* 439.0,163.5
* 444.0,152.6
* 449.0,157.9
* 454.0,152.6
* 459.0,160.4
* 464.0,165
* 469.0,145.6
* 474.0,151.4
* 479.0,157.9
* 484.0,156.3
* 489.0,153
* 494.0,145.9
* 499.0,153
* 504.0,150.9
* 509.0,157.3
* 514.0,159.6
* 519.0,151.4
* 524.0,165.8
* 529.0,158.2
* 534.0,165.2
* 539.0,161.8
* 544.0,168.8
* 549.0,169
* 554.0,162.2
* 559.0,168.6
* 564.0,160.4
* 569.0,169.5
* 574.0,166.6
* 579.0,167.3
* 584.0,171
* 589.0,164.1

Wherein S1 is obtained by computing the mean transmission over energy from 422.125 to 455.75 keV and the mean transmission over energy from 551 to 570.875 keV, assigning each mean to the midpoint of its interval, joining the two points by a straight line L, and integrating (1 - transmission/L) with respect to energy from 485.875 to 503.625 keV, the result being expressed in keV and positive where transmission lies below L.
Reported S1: 1.1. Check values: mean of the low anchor 157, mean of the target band 151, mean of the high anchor 165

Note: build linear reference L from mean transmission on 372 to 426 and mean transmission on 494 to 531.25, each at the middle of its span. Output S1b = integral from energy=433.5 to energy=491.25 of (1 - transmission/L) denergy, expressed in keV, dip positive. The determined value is -2.63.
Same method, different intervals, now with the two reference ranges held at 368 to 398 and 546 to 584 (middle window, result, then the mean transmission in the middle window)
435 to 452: -1.96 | 157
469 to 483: -0.50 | 153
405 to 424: -3.34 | 159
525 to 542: -0.25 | 162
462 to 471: -0.58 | 155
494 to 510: 0.12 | 152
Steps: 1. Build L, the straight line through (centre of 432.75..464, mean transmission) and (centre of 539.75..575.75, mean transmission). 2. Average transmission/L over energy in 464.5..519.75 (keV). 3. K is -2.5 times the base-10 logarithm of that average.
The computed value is 0.05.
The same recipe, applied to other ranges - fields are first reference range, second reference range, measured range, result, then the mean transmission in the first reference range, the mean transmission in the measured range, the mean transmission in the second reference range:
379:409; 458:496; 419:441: -0.15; 128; 160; 154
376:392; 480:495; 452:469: -0.09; 123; 158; 153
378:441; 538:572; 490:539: 0.02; 144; 157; 166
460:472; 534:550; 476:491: 0.02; 156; 156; 166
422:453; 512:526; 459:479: 0.02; 158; 155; 159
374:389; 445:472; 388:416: -0.01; 128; 137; 156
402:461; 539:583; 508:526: 0.03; 157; 158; 166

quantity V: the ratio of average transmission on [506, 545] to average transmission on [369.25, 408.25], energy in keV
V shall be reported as 1.22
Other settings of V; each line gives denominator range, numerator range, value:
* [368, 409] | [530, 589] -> 1.25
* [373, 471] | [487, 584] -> 1.09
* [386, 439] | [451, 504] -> 1.05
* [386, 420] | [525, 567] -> 1.18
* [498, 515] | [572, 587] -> 1.09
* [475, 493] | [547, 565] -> 1.07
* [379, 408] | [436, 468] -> 1.24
